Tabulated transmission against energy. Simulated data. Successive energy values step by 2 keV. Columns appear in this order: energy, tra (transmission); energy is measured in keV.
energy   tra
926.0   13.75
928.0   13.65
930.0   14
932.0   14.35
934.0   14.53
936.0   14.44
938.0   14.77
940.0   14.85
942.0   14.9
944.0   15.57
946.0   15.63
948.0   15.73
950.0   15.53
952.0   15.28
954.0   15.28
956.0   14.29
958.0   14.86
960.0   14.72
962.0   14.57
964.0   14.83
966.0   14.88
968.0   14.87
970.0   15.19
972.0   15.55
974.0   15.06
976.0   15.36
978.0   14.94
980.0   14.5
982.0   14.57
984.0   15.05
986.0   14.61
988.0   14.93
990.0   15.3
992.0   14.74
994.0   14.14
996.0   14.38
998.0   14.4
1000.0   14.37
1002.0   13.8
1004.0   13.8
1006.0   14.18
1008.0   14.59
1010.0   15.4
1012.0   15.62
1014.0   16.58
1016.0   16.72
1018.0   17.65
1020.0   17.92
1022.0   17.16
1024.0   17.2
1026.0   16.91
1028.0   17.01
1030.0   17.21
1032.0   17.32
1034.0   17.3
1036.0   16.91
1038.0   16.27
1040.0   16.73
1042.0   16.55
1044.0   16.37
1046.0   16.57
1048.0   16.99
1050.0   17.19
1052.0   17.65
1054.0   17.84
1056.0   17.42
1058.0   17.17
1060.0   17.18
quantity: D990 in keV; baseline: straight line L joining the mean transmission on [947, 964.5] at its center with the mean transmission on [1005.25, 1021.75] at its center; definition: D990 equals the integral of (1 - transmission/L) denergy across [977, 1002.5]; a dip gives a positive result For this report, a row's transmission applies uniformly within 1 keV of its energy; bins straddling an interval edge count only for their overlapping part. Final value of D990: 1.75 keV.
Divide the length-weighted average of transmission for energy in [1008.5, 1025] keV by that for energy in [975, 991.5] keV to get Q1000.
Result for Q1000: 1.12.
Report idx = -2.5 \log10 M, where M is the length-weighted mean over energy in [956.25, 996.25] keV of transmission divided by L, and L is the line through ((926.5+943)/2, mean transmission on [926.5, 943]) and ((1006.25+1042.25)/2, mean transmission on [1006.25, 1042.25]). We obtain 0.04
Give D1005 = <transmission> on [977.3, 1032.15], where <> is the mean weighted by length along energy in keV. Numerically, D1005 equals 15.5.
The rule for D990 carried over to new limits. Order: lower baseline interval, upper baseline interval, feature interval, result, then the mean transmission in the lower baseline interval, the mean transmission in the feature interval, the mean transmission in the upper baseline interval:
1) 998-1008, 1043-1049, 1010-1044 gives -3.0 keV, 14.1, 16.9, 16.6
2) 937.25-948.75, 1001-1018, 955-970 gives 0.5 keV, 15.2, 14.7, 15.2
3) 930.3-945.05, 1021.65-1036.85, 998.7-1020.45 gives 1.6 keV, 14.7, 15.4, 17.1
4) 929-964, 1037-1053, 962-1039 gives 1.9 keV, 14.9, 15.5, 16.8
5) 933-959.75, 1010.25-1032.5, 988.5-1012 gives 2.7 keV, 15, 14.5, 17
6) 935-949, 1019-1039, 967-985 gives 1.0 keV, 15.1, 15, 17.1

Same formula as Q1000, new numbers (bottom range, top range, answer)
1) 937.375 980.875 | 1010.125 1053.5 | 1.12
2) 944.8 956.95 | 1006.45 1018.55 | 1.04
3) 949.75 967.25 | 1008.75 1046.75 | 1.13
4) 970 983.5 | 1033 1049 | 1.11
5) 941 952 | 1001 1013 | 0.94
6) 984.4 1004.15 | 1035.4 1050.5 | 1.15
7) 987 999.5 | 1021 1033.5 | 1.17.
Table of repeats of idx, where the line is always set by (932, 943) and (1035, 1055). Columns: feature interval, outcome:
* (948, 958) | -0.011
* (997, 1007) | 0.137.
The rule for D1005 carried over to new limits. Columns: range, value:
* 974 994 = 14.9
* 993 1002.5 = 14.2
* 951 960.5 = 14.9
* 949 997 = 14.9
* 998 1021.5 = 15.5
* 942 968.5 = 15.1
